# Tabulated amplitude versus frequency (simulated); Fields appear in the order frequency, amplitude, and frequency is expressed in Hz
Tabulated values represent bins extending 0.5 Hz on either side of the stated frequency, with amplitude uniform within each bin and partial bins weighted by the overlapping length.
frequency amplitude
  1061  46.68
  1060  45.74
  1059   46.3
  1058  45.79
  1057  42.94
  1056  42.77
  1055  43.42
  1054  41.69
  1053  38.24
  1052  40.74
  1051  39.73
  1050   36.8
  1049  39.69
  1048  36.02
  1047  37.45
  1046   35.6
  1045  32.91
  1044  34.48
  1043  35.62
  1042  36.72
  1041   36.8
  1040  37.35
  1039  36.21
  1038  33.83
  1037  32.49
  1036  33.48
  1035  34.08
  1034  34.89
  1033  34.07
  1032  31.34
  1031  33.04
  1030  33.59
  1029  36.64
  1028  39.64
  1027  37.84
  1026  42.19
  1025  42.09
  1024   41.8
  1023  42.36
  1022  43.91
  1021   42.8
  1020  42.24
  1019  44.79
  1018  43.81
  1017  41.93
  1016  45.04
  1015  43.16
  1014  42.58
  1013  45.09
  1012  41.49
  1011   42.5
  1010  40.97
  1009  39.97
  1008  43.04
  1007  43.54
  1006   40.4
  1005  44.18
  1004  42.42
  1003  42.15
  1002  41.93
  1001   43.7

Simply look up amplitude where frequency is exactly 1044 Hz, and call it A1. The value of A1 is 34.48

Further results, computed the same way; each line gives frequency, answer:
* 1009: 39.97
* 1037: 32.49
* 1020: 42.24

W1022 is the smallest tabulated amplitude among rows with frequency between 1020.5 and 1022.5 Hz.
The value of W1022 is 42.8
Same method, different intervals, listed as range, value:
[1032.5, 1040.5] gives 32.49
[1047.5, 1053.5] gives 36.02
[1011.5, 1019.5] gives 41.49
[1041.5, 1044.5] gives 34.48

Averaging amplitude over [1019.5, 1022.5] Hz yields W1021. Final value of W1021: 43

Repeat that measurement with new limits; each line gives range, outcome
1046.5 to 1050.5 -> 37.5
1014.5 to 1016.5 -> 44.1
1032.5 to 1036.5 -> 34.1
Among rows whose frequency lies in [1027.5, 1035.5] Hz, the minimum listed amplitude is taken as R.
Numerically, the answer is 31.34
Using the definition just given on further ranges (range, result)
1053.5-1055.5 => 41.69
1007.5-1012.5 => 39.97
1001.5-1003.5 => 41.93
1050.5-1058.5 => 38.24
